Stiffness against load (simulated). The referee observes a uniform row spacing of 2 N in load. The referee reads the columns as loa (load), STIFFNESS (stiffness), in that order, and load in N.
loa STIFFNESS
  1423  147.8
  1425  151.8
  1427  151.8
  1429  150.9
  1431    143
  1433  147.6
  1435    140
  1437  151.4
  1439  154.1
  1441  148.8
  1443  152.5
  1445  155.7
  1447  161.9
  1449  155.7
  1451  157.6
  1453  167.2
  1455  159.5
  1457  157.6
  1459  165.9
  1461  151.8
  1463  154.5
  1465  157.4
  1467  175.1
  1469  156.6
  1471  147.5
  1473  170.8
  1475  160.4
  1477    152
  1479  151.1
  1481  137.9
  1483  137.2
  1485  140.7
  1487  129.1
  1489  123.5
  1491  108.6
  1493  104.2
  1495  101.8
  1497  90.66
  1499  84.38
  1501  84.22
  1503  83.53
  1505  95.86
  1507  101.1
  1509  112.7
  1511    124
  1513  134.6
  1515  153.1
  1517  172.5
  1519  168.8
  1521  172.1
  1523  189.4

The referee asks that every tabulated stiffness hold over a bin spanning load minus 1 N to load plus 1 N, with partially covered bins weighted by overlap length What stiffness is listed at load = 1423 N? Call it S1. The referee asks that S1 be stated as 147.8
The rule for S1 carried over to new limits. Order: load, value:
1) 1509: 112.7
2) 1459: 165.9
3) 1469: 156.6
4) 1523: 189.4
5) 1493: 104.2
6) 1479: 151.1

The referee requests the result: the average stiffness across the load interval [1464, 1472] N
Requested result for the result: 159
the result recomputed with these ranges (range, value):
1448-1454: 160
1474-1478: 156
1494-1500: 92.3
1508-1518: 139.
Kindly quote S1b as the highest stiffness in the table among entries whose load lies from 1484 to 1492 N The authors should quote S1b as 140.7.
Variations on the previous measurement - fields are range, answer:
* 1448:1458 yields 167.2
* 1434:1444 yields 154.1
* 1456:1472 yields 175.1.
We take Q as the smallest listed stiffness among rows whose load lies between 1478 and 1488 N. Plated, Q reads 129.1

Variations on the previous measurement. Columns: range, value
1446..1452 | 155.7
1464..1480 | 147.5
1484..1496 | 101.8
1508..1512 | 112.7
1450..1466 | 151.8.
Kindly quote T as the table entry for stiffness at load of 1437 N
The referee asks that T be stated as 151.4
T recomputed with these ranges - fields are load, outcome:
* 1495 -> 101.8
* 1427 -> 151.8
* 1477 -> 152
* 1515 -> 153.1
